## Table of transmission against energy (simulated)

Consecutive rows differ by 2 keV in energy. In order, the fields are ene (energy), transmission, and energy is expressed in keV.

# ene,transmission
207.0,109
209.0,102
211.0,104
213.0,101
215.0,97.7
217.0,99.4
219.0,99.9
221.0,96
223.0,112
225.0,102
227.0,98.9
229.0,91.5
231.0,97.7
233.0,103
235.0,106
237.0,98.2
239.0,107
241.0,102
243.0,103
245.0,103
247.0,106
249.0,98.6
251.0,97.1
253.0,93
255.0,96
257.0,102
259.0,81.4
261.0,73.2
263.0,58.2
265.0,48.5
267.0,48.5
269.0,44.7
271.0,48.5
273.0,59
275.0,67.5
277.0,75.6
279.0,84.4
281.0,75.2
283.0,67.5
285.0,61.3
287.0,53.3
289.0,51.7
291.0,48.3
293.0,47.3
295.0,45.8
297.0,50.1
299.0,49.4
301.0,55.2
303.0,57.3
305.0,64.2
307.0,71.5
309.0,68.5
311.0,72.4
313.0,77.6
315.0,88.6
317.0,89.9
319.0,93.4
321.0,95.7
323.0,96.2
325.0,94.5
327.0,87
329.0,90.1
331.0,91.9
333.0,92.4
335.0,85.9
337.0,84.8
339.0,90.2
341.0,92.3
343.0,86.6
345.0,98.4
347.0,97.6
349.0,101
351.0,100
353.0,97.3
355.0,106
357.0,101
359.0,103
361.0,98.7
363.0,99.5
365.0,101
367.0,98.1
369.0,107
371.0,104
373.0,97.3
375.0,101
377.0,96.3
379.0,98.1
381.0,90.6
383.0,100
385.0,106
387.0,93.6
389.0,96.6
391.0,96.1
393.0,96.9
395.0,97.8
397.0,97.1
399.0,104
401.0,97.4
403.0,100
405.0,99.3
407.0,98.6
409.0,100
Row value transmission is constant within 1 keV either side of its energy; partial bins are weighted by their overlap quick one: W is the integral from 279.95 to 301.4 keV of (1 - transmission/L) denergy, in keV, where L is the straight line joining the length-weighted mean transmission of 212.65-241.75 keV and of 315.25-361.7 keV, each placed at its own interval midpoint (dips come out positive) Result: 9.3 keV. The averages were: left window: 101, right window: 94.4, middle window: 55.1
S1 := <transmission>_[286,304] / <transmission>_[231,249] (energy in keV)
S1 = 0.5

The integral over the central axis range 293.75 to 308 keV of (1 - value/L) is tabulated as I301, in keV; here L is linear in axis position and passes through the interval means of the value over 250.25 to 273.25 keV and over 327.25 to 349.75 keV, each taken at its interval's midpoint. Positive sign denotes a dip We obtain 4.5 keV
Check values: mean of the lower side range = 70.9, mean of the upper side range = 91.7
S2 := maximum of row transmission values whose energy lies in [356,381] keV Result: 107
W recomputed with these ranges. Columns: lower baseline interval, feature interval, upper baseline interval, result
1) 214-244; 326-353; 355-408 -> 2.0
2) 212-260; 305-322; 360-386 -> 3.2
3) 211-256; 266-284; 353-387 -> 6.6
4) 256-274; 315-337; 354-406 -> -2.4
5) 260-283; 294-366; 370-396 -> -3.3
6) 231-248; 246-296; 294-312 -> 7.9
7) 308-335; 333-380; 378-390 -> -2.2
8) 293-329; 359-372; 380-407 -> -1.7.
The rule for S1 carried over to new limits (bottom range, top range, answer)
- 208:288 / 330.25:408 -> 1.13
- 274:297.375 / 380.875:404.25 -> 1.61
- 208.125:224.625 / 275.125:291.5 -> 0.64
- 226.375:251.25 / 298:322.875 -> 0.74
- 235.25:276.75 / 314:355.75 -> 1.14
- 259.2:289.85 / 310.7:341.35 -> 1.45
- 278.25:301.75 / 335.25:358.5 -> 1.67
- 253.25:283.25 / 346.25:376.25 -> 1.45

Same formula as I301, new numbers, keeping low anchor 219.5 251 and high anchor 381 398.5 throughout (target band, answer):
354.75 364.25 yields -0.27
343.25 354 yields 0.08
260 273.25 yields 6.13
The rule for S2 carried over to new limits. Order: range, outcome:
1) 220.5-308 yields 112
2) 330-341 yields 92.4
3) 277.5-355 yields 106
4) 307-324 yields 96.2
